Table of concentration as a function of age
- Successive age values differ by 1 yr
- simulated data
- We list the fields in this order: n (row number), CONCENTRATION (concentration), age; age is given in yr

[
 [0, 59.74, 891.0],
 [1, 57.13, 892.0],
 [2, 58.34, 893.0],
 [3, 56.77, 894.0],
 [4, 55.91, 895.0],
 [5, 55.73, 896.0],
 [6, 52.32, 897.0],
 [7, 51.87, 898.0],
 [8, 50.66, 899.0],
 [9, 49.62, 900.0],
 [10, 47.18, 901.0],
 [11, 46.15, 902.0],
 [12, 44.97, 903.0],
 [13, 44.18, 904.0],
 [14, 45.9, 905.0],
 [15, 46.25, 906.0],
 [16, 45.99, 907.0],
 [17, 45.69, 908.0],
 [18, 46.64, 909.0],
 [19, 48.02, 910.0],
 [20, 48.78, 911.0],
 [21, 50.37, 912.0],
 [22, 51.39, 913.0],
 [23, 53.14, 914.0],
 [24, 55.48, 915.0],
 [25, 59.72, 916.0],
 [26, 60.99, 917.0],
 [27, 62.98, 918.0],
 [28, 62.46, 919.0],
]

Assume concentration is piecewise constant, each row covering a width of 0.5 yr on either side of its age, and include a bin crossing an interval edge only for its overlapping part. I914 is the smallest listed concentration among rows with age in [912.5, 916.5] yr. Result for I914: 51.39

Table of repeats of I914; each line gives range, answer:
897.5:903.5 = 44.97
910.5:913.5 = 48.78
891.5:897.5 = 52.32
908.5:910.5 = 46.64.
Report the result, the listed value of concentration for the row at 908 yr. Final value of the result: 45.69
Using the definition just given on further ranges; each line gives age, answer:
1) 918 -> 62.98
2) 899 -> 50.66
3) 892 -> 57.13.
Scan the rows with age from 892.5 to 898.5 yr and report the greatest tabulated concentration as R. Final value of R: 58.34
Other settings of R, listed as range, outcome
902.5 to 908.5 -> 46.25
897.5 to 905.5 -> 51.87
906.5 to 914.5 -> 53.14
